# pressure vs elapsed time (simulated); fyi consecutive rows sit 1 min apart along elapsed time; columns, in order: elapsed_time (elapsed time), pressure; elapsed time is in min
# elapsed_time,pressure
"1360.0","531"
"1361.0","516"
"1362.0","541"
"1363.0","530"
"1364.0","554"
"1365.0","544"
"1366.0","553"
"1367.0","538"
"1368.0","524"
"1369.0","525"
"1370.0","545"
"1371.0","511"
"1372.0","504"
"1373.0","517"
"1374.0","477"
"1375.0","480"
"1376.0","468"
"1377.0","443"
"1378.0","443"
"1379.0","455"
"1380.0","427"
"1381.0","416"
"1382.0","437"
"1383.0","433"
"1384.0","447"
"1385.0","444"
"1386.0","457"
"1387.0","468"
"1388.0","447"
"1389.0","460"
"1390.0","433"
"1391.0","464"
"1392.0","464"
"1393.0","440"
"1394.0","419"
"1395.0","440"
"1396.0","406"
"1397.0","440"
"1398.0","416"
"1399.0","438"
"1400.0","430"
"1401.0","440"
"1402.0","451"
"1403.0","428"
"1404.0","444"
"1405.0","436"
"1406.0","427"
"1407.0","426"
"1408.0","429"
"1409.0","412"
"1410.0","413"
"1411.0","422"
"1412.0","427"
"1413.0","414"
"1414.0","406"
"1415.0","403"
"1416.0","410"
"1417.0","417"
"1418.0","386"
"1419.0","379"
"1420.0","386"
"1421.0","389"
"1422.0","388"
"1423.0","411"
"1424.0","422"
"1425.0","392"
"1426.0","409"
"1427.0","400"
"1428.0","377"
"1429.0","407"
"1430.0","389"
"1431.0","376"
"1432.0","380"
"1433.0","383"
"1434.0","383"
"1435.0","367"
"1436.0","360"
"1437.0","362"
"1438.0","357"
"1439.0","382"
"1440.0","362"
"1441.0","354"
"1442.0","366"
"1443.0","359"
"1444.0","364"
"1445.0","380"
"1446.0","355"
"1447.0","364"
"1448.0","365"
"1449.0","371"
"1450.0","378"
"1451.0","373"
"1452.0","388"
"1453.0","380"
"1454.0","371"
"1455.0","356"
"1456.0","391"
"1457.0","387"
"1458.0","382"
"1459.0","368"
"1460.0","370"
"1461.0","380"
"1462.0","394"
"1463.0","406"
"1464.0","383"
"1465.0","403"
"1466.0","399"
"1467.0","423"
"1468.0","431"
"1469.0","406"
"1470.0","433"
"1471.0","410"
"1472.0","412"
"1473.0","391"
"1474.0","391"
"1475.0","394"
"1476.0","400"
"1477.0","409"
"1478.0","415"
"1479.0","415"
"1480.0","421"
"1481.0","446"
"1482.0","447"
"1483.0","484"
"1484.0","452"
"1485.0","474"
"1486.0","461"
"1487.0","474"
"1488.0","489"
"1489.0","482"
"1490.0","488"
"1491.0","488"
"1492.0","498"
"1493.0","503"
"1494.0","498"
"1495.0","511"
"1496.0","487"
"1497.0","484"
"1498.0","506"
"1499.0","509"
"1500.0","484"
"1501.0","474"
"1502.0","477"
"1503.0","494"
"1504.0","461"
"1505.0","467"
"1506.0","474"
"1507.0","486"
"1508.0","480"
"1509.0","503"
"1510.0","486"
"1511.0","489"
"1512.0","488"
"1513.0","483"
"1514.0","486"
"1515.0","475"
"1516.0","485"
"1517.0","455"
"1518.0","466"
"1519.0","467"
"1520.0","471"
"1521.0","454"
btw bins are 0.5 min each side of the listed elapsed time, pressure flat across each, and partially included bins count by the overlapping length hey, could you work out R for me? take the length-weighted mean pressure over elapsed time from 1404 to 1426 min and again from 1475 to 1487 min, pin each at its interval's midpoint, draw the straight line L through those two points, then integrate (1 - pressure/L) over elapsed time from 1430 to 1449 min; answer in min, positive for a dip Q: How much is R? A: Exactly 2.4 min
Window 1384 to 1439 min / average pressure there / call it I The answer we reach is 414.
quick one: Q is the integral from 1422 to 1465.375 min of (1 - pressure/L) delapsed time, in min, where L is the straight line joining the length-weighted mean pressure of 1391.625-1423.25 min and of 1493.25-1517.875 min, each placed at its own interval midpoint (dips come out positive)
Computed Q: 6.3 min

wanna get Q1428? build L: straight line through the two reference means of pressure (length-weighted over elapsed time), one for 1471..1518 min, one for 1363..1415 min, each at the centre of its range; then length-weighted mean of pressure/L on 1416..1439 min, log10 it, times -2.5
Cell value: 0.186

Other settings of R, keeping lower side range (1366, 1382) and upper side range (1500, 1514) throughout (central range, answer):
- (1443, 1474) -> 6.2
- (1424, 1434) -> 1.9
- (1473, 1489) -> 1.5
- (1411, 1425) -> 2.3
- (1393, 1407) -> 1.5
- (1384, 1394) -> 0.7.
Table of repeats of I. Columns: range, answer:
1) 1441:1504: 424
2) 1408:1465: 385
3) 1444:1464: 377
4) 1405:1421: 411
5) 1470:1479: 405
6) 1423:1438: 386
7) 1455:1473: 397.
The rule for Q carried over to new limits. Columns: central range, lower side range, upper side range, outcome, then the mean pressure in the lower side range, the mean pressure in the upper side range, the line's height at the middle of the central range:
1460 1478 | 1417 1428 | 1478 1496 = 1.88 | 396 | 471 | 450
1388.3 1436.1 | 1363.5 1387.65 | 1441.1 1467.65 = 2.33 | 484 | 379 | 435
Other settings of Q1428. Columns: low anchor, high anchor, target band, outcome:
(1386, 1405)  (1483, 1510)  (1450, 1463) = 0.226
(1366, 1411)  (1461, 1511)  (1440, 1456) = 0.224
